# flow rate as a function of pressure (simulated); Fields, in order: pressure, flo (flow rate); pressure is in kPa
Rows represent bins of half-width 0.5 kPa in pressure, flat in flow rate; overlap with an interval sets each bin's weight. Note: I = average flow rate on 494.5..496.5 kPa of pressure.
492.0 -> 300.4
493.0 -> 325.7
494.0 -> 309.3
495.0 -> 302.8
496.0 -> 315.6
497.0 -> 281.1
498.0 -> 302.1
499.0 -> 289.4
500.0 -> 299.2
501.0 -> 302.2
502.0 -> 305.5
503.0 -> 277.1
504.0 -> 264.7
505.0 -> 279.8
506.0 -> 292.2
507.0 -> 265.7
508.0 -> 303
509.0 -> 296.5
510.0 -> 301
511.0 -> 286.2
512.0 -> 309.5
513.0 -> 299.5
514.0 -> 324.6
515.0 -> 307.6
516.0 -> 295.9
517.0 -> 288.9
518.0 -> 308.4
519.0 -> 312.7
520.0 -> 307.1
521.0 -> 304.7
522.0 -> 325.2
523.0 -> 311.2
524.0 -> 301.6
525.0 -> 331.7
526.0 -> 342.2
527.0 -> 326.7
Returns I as 309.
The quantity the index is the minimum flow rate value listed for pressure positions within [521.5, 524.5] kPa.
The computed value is 301.6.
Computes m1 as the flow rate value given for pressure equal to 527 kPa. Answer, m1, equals 326.7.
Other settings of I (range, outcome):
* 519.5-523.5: 312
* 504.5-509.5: 287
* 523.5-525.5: 317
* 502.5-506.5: 278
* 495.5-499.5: 297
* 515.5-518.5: 298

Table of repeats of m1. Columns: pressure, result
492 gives 300.4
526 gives 342.2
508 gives 303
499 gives 289.4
